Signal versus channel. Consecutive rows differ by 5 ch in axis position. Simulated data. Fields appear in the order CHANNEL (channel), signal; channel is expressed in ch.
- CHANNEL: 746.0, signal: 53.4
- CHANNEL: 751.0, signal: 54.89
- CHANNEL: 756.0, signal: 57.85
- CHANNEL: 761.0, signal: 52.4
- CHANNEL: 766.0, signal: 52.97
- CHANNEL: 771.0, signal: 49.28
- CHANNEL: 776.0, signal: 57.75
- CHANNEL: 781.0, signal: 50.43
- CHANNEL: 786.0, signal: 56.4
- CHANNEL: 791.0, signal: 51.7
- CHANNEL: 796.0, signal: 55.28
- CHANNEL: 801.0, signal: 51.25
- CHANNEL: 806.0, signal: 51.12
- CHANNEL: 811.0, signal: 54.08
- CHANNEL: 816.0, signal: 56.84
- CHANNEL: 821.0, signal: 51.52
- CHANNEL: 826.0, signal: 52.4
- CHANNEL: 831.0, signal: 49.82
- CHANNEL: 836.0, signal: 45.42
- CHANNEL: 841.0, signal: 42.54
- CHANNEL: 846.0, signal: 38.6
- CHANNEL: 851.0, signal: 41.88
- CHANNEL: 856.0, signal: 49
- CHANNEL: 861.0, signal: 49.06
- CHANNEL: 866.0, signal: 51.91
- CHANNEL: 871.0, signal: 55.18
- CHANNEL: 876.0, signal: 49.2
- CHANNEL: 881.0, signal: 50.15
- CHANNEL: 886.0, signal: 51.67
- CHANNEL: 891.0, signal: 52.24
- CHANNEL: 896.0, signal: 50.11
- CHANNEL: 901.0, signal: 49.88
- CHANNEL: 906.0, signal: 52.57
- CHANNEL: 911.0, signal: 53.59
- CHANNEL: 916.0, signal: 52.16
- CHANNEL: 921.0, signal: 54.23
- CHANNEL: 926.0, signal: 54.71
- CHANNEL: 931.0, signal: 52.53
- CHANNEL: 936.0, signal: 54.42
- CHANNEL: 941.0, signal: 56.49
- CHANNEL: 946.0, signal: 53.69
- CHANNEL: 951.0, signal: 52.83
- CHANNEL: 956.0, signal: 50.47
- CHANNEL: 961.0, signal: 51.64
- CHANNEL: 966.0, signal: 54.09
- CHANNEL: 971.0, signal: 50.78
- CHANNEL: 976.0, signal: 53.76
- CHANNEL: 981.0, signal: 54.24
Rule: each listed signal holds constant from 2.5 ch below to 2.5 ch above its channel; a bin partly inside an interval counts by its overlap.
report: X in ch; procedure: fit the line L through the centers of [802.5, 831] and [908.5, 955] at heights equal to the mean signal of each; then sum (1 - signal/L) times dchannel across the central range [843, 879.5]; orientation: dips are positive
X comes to 3.7 ch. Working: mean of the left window 52.8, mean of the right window 53.7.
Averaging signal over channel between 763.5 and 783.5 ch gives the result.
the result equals 52.6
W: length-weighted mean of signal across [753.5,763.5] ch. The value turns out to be 55.1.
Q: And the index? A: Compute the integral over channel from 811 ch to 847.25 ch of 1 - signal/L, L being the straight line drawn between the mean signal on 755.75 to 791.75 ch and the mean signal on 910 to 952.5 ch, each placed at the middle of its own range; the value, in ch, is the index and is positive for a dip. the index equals 3.2 ch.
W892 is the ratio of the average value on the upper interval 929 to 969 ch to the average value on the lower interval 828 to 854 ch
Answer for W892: 1.2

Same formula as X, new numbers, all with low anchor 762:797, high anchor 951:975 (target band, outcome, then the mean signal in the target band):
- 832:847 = 2.7 ch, 43.3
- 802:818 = -0.2 ch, 53.7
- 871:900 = 0.8 ch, 51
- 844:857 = 2.5 ch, 42.7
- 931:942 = -0.5 ch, 54.6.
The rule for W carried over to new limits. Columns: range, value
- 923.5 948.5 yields 54.4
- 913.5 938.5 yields 53.6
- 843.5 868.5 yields 46.1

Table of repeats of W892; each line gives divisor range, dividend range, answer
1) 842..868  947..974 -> 1.14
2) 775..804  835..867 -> 0.84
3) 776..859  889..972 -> 1.05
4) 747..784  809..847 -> 0.92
